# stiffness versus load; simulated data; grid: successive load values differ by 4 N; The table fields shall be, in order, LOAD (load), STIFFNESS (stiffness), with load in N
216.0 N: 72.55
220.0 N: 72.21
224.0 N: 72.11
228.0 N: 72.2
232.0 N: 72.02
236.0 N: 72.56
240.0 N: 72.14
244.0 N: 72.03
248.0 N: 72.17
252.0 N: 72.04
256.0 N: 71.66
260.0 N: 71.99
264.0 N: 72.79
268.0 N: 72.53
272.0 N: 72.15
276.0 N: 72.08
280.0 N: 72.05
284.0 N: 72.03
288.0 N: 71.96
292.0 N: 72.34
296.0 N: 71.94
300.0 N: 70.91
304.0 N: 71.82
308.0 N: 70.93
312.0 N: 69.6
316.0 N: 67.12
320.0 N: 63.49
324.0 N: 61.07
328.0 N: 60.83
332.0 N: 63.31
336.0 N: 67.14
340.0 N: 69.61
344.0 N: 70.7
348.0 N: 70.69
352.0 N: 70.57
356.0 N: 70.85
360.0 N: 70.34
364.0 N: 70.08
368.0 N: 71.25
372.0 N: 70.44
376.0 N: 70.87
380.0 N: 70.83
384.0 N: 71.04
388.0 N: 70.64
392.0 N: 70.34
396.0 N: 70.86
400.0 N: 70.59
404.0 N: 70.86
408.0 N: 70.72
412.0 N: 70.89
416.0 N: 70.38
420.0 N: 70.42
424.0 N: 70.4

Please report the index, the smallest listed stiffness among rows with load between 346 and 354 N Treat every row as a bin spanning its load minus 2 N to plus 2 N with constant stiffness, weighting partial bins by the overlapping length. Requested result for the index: 70.57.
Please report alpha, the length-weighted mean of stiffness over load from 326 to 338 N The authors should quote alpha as 63.8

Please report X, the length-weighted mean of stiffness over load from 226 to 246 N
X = 72.2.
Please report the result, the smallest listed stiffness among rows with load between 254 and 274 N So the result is 71.66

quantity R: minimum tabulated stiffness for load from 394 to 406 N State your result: 70.59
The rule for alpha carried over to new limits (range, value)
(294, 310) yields 71.4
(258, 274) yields 72.4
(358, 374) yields 70.5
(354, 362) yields 70.6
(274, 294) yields 72.1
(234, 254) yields 72.2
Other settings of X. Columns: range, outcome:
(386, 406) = 70.7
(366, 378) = 70.9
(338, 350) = 70.3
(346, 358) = 70.7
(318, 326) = 62.3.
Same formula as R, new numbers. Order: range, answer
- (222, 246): 72.02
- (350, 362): 70.34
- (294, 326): 61.07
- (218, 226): 72.11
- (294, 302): 70.91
